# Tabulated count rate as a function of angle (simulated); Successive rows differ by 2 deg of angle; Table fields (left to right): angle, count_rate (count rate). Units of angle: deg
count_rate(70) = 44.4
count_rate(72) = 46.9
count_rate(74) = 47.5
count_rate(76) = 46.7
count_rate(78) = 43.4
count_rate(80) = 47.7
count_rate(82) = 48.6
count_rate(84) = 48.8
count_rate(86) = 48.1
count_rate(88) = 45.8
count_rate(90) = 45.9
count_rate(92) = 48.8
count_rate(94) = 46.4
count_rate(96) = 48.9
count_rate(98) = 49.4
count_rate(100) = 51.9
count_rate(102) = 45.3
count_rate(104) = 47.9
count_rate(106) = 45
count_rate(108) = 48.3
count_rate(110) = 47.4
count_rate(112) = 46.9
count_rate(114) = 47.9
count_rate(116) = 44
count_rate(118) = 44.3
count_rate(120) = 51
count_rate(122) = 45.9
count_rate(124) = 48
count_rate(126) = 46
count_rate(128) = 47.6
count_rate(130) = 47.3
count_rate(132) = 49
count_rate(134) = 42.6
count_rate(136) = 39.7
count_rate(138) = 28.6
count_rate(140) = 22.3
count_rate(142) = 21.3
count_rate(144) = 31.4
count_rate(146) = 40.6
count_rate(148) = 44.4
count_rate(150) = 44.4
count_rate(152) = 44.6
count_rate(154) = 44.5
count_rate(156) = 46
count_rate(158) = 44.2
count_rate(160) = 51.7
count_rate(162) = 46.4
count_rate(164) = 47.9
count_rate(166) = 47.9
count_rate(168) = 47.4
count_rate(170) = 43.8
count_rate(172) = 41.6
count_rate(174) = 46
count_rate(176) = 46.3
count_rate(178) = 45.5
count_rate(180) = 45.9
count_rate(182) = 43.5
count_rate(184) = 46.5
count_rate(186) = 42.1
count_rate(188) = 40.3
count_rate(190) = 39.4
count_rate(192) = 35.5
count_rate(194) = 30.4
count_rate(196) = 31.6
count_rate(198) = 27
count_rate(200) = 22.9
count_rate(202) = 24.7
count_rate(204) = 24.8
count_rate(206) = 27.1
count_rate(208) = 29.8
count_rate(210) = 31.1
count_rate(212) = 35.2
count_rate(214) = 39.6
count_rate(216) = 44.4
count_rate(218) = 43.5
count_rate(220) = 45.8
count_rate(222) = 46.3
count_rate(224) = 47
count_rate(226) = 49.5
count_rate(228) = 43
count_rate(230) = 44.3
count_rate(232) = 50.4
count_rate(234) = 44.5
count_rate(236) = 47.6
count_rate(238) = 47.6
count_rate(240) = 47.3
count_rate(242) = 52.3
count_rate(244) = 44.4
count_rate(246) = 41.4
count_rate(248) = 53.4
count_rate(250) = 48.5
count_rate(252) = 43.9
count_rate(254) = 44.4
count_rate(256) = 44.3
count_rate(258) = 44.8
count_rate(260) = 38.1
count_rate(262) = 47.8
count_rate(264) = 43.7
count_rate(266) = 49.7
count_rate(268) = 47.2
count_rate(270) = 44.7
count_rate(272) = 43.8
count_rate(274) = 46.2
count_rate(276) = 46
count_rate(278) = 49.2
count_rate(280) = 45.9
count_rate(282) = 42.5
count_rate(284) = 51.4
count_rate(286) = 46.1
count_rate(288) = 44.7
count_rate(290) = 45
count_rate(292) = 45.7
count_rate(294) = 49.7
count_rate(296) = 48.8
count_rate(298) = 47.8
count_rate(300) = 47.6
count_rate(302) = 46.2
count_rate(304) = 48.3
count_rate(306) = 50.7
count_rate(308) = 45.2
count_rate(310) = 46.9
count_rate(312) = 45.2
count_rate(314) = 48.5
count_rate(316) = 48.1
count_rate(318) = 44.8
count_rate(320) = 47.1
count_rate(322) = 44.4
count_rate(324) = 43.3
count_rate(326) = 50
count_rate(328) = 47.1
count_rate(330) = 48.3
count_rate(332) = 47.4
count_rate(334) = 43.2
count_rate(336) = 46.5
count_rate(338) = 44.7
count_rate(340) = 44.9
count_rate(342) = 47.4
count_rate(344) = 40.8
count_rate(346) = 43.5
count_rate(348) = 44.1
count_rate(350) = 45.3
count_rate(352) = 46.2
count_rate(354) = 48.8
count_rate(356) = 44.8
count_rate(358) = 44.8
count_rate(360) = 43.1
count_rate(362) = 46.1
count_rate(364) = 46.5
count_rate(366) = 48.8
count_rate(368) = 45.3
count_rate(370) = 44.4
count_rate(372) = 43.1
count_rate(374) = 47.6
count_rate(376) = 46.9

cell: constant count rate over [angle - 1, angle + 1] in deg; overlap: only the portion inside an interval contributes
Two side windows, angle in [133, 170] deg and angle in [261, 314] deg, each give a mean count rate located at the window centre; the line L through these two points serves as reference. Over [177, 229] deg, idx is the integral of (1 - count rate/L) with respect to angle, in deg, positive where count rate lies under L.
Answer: 6.5 deg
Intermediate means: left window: 41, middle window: 37.8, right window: 46.8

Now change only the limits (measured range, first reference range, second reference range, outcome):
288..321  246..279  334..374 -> -1.2 deg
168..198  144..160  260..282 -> 2.2 deg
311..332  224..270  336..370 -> -0.5 deg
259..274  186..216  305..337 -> -1.9 deg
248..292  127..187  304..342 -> -0.5 deg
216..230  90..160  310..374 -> -0.3 deg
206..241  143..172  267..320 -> 2.1 deg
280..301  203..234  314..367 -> -1.6 deg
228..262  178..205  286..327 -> -4.5 deg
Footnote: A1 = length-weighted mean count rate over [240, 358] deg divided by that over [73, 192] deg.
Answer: 1.0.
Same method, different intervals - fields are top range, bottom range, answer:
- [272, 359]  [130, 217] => 1.19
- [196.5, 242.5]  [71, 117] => 0.84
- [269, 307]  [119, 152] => 1.15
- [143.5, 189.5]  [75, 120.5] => 0.94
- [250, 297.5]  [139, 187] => 1.07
